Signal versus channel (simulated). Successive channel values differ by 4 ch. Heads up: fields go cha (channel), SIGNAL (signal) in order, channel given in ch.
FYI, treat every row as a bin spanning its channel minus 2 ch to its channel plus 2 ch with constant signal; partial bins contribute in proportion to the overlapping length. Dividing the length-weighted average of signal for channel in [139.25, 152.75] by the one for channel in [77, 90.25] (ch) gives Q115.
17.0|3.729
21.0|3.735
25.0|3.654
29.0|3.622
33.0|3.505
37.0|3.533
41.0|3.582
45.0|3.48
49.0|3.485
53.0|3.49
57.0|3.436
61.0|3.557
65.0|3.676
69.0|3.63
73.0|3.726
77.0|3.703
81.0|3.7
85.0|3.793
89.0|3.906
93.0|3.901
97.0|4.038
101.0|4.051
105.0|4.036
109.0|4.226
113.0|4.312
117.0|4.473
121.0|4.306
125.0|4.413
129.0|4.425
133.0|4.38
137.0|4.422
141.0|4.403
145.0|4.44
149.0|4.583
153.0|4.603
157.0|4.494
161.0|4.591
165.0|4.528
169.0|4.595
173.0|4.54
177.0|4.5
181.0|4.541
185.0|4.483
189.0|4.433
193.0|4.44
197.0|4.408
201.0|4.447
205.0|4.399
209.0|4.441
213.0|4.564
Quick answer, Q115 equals 1.19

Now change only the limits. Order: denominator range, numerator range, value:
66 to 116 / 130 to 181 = 1.15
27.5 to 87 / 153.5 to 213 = 1.25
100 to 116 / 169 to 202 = 1.07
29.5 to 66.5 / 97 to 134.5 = 1.21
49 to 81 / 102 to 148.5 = 1.21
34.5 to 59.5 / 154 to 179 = 1.30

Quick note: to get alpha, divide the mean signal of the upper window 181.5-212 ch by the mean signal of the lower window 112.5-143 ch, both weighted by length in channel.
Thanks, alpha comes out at 1.01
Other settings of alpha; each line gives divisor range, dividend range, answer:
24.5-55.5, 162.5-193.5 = 1.28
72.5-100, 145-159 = 1.18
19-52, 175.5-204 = 1.25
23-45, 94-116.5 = 1.16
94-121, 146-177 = 1.09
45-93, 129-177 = 1.23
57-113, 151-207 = 1.17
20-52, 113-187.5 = 1.26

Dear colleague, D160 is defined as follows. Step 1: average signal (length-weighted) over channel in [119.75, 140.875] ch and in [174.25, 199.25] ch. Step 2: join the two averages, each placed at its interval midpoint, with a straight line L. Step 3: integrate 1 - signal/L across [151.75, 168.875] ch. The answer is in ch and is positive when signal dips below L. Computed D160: -0.5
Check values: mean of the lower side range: 4.39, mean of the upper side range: 4.47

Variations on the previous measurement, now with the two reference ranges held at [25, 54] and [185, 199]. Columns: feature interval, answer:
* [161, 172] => -0.72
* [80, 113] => -0.94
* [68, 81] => 0.18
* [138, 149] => -0.80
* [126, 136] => -0.81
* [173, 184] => -0.42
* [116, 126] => -0.92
